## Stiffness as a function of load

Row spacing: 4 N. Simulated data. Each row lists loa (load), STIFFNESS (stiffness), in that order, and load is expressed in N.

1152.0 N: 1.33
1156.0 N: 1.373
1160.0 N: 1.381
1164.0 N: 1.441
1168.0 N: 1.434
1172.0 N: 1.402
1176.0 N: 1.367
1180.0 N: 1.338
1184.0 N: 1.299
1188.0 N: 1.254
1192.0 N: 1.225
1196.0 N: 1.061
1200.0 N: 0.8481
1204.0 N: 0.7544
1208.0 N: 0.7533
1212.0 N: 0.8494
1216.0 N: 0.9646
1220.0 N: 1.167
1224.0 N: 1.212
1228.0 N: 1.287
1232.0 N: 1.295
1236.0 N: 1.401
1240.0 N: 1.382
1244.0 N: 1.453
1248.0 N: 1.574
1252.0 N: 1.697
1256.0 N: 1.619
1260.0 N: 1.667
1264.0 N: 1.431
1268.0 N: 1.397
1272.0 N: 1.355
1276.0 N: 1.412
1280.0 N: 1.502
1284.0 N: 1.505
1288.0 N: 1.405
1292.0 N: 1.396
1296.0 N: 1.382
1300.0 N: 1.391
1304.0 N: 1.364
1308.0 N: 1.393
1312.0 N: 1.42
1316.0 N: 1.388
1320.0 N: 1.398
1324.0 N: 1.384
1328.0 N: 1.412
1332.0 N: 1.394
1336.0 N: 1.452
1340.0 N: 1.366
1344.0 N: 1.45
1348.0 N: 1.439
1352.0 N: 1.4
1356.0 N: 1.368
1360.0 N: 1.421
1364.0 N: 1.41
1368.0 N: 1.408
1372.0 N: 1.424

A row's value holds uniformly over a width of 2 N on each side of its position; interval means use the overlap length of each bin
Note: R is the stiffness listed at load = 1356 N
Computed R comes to 1.368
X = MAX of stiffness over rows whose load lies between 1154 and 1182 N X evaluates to 1.441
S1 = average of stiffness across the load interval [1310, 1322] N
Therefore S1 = 1.4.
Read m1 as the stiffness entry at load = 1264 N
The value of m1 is 1.431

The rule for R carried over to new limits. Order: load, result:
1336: 1.452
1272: 1.355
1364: 1.41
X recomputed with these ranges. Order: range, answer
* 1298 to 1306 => 1.391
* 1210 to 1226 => 1.212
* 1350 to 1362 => 1.421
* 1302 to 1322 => 1.42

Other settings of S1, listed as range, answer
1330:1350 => 1.42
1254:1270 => 1.53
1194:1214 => 0.853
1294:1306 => 1.38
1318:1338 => 1.41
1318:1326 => 1.39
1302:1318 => 1.39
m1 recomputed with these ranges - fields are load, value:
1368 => 1.408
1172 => 1.402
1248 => 1.574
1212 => 0.8494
